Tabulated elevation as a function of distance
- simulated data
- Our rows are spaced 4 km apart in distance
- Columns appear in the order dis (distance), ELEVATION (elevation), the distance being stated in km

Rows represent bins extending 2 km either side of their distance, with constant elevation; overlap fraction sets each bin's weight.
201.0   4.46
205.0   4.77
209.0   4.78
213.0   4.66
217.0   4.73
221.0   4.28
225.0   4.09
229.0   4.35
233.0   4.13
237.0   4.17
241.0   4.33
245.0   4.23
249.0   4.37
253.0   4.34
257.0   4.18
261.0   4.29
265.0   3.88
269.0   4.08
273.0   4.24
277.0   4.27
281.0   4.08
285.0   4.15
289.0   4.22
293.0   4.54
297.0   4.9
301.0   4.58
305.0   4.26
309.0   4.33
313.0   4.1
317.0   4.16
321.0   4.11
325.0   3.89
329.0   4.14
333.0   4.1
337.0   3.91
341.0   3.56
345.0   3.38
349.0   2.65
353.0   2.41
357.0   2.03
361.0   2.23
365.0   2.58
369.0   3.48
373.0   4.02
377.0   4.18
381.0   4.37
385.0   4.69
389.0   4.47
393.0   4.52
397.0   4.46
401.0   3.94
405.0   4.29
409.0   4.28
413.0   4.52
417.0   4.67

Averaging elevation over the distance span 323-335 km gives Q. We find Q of 4.04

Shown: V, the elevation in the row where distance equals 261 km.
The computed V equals 4.29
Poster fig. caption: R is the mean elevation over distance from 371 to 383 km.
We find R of 4.19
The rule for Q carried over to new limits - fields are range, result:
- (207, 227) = 4.51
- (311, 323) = 4.12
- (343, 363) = 2.54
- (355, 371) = 2.58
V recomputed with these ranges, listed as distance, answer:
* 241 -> 4.33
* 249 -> 4.37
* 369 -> 3.48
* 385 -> 4.69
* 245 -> 4.23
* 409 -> 4.28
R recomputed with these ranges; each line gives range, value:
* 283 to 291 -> 4.19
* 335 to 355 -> 3.18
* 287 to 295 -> 4.38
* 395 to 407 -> 4.23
